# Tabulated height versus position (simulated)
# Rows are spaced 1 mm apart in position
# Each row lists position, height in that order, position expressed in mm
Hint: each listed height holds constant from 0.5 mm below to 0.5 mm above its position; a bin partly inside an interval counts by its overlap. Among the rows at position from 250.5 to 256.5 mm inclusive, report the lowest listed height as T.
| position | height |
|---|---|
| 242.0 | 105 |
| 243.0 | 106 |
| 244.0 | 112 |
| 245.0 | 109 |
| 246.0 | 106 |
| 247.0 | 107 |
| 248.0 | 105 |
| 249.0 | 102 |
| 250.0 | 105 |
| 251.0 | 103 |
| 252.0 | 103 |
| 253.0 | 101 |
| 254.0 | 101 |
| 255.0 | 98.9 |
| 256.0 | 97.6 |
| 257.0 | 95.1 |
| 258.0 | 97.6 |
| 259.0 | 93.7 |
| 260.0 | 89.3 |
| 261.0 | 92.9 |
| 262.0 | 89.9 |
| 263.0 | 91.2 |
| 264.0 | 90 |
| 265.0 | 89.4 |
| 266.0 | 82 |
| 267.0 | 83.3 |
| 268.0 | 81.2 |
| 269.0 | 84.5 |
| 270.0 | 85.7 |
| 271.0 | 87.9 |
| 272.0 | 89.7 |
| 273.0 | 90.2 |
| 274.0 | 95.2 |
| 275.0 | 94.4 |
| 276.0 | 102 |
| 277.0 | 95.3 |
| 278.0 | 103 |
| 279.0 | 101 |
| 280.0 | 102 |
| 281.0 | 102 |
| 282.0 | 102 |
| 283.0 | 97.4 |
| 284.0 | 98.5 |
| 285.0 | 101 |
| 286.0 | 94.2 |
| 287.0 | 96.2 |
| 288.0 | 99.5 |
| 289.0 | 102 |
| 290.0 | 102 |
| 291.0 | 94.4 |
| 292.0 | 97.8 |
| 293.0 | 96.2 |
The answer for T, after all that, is 97.6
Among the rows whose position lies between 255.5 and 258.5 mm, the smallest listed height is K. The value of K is 95.1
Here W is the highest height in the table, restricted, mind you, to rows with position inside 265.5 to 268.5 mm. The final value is 83.3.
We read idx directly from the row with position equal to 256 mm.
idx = 97.6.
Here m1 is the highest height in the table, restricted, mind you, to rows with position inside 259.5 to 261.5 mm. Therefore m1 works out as 92.9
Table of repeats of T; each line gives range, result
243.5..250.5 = 102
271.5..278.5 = 89.7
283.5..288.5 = 94.2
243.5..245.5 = 109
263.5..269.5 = 81.2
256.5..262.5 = 89.3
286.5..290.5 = 96.2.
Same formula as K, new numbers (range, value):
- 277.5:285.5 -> 97.4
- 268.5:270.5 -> 84.5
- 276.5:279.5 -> 95.3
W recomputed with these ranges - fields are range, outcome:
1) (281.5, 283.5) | 102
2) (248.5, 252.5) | 105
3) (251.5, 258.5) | 103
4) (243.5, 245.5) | 112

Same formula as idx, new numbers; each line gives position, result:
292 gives 97.8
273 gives 90.2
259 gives 93.7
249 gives 102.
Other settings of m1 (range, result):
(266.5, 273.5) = 90.2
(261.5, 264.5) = 91.2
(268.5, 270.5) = 85.7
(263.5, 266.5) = 90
